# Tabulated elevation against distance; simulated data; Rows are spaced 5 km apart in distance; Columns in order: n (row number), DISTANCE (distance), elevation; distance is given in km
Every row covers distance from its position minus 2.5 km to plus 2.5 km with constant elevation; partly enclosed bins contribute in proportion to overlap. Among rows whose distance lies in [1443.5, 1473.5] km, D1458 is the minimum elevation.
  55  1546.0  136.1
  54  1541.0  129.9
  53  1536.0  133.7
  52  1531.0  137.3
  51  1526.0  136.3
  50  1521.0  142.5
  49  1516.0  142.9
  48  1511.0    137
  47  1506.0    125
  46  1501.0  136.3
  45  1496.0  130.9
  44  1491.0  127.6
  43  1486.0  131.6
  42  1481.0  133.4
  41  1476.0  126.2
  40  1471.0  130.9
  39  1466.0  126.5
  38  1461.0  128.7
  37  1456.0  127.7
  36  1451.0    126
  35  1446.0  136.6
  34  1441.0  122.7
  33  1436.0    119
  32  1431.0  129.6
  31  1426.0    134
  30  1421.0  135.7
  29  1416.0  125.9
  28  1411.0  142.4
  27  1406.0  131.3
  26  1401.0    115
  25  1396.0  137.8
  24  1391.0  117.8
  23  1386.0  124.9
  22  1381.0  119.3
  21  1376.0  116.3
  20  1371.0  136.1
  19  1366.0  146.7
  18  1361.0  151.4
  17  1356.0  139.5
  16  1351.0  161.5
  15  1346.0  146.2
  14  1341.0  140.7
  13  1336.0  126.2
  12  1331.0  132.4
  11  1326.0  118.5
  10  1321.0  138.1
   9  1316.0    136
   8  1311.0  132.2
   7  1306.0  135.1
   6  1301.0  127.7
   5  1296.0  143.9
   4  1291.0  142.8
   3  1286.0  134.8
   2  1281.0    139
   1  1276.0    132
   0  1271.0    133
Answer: 126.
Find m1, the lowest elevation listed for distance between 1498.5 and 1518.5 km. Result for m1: 125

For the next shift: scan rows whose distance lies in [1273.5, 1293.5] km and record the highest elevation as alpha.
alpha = 142.8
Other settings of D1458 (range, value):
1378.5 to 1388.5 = 119.3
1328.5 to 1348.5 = 126.2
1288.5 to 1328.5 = 118.5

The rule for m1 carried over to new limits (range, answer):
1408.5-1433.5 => 125.9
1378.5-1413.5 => 115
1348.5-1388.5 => 116.3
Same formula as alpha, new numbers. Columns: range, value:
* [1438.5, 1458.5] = 136.6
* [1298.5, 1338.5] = 138.1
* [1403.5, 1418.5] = 142.4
